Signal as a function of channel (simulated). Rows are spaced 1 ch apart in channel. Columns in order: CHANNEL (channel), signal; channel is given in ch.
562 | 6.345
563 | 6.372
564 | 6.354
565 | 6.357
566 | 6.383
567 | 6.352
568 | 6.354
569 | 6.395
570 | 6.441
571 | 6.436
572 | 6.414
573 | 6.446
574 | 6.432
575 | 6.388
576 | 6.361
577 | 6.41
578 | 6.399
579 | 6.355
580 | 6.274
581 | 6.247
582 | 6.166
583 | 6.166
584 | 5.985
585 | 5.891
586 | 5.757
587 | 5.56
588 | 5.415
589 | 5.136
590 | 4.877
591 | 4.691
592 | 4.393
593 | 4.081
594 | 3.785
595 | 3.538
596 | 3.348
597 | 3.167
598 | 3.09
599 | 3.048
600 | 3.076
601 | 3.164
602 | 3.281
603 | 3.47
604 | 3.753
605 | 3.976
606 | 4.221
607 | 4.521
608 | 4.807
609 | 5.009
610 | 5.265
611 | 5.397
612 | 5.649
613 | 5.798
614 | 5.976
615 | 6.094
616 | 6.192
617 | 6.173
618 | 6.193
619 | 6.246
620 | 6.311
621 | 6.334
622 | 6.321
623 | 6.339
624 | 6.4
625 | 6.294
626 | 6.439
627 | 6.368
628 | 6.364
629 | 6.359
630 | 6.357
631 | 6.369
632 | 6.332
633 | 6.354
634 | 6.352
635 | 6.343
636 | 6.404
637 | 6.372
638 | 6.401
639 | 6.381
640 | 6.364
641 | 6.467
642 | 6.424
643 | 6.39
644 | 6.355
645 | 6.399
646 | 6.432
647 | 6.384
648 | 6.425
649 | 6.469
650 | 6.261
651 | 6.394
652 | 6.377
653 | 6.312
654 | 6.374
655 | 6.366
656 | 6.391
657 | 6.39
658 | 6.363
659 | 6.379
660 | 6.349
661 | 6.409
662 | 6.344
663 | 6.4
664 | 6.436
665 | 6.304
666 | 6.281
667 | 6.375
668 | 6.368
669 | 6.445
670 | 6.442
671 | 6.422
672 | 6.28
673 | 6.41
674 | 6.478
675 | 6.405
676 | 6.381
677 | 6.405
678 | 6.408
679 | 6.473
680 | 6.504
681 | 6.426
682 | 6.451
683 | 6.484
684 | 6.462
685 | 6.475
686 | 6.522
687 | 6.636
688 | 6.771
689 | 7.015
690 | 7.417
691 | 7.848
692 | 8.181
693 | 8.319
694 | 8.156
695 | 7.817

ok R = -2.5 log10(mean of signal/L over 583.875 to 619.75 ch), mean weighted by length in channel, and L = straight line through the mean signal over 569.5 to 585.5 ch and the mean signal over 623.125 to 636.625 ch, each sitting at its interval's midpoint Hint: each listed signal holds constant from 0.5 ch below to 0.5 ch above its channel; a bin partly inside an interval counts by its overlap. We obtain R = 0.32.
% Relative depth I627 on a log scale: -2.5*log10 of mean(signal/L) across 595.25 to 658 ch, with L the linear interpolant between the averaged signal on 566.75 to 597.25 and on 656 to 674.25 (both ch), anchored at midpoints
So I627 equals 0.066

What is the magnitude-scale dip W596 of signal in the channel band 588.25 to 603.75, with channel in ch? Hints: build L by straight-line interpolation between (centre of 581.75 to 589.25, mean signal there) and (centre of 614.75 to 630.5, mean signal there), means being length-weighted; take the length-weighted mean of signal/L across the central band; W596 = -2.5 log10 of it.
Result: 0.49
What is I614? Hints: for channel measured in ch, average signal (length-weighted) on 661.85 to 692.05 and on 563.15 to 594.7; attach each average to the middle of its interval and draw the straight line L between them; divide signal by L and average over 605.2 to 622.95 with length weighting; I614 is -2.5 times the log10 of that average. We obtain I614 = 0.09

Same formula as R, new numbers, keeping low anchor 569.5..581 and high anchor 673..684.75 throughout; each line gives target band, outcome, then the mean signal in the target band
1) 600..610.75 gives 0.48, 4.13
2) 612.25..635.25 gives 0.03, 6.27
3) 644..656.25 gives 0.01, 6.38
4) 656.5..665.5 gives 0.01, 6.37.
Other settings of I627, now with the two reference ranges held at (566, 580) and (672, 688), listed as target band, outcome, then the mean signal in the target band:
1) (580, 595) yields 0.21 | 5.27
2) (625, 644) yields 0.01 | 6.38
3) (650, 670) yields 0.01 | 6.37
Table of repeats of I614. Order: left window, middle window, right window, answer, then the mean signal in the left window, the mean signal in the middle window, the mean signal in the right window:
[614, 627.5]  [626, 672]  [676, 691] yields 0.01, 6.27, 6.38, 6.64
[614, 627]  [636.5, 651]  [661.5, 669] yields -0.01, 6.27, 6.39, 6.36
